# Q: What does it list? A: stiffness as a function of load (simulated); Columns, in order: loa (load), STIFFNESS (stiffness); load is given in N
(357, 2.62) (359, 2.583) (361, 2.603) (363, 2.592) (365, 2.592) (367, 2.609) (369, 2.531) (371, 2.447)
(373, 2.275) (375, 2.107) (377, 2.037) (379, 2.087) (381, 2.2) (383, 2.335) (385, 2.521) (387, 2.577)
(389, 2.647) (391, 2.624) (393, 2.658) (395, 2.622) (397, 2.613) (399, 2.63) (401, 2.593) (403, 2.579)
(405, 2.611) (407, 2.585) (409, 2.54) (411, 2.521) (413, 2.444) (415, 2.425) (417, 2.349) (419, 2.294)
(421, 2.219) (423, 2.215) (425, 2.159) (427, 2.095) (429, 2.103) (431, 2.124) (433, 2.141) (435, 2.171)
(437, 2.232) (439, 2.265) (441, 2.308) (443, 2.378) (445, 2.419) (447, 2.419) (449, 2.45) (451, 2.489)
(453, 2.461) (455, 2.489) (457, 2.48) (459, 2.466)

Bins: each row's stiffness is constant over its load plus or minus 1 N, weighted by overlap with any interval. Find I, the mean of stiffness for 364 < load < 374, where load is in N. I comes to 2.49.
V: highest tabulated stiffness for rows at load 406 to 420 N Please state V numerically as 2.585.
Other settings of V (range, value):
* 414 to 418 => 2.425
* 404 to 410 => 2.611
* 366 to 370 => 2.609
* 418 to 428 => 2.294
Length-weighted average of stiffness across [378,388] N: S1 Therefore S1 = 2.34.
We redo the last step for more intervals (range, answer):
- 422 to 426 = 2.19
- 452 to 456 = 2.47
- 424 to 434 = 2.12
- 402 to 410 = 2.58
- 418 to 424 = 2.24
